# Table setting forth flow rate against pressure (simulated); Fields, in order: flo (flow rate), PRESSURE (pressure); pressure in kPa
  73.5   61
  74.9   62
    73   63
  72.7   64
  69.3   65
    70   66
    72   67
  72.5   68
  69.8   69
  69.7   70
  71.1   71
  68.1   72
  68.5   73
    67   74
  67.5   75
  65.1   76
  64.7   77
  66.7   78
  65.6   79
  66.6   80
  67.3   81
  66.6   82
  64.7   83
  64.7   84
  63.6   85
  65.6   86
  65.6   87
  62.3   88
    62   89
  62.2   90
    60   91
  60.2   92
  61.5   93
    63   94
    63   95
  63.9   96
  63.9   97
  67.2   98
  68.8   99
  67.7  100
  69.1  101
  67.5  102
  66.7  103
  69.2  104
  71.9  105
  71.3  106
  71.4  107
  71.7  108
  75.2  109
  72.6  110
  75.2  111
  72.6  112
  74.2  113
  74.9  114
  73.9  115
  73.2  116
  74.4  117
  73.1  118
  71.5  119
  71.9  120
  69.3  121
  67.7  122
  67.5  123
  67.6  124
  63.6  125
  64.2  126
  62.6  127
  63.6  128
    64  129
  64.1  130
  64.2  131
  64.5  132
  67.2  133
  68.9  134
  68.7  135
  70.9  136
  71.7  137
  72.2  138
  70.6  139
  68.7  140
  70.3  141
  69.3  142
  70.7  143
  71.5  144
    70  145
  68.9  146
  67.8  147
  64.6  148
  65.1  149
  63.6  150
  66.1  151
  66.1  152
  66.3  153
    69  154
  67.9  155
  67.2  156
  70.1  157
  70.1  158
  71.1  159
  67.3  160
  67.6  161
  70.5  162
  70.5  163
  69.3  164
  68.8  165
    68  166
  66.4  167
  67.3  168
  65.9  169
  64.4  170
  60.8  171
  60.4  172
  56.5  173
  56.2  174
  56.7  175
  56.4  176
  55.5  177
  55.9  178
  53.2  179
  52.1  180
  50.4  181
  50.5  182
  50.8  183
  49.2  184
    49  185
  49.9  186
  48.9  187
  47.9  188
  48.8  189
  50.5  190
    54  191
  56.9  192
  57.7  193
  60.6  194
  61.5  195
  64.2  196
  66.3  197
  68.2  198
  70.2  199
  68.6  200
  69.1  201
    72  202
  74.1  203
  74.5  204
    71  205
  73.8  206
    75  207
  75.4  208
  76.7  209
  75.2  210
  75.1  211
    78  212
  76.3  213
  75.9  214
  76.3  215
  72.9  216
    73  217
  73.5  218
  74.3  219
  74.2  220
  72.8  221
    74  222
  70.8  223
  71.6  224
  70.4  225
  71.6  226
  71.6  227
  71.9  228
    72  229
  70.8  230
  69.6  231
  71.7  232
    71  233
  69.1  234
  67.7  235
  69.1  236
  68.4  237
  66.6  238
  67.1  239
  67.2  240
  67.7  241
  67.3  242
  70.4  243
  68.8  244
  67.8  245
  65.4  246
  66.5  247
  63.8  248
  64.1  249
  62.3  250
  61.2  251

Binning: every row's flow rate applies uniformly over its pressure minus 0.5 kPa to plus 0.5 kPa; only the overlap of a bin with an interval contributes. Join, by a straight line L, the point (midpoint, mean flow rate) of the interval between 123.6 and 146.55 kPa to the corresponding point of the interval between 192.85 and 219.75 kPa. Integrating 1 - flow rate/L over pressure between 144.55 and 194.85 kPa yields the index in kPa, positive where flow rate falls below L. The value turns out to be 6.2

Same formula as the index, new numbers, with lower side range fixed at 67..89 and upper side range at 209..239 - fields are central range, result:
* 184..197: 3.0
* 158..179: 1.9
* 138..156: 0.3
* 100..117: -1.0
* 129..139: 0.1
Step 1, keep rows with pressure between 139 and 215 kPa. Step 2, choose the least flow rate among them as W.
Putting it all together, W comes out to 47.9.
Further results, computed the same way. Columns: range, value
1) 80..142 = 60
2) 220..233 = 69.6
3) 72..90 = 62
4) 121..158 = 62.6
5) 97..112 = 63.9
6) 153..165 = 66.3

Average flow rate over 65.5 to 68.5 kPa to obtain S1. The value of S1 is 71.5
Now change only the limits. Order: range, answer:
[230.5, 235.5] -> 69.8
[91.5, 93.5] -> 60.9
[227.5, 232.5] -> 71.2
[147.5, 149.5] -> 64.8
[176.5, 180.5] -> 54.2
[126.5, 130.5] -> 63.6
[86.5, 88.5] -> 63.9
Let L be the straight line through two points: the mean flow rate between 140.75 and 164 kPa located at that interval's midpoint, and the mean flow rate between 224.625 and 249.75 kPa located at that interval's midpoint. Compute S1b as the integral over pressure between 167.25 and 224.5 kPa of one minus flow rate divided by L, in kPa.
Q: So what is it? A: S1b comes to 3.6 kPa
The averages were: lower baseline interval 68.3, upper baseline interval 68.6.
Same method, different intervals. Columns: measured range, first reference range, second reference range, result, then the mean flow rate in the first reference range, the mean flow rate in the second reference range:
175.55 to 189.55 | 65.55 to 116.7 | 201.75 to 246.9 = 3.8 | 67.9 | 71.7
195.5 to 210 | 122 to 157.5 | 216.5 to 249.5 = -0.5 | 67.4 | 69.8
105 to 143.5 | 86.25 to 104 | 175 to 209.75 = -3.9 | 64.5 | 60.6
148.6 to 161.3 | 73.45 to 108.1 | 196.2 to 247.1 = 0.2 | 65.8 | 71.3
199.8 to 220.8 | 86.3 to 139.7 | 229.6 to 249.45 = -1.9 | 68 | 68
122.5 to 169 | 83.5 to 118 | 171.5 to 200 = -4.7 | 68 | 55.9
